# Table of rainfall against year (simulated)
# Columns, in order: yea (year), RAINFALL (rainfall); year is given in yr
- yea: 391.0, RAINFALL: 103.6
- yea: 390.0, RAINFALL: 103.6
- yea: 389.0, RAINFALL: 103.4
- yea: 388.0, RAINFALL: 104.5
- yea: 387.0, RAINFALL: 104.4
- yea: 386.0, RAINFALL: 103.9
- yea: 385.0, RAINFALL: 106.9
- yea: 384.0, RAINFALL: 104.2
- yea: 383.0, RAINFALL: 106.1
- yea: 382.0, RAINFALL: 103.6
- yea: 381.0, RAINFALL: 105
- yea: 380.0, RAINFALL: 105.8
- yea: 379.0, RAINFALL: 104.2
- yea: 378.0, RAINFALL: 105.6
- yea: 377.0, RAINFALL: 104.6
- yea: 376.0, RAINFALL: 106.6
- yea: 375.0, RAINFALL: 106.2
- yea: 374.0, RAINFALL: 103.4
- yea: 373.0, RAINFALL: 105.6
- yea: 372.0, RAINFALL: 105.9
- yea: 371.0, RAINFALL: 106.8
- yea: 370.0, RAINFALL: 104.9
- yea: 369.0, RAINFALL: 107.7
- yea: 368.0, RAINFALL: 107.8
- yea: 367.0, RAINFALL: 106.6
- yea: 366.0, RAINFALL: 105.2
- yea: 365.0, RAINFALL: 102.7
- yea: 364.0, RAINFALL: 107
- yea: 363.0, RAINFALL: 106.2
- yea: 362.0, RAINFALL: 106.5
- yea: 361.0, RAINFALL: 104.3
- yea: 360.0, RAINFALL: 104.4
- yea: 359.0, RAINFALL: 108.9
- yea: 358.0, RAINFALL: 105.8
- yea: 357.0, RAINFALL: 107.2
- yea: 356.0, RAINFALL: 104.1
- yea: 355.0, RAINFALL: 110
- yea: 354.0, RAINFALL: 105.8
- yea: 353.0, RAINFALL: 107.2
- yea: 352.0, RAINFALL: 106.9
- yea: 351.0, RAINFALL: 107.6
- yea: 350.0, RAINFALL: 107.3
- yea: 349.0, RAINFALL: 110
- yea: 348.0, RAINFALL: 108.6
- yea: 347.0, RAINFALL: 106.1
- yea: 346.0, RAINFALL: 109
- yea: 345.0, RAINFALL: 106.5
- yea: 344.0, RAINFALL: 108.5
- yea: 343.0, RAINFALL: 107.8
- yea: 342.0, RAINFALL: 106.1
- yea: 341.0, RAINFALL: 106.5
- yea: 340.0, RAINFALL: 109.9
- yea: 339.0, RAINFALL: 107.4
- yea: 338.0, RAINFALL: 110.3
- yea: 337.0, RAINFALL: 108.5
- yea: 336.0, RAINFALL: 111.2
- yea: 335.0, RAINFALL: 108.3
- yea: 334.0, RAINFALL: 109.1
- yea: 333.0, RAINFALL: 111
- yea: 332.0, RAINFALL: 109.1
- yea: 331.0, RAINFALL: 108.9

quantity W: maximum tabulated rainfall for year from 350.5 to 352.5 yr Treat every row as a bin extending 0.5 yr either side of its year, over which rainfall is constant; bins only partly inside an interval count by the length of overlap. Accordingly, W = 107.6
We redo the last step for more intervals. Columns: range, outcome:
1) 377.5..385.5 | 106.9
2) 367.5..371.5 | 107.8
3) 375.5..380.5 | 106.6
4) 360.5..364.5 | 107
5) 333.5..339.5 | 111.2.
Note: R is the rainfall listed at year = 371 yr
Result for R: 106.8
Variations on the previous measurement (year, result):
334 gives 109.1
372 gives 105.9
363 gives 106.2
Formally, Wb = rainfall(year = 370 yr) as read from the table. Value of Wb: 104.9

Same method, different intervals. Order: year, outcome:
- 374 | 103.4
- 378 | 105.6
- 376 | 106.6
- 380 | 105.8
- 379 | 104.2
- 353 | 107.2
